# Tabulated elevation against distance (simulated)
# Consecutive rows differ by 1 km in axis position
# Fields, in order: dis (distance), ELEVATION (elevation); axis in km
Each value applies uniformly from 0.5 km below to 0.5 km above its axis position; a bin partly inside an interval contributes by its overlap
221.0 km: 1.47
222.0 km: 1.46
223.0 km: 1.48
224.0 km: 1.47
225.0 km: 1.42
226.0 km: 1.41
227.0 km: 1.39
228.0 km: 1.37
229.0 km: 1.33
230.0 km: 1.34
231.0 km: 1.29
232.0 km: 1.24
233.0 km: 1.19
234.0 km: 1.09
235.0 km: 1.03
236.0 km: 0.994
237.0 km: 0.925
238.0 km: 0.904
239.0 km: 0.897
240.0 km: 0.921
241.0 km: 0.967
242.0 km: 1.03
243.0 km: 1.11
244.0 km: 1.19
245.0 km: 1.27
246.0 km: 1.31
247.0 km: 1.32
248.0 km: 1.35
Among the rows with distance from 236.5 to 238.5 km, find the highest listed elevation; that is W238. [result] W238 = 0.925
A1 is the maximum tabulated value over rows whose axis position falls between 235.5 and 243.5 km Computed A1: 1.11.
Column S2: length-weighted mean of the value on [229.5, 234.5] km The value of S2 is 1.23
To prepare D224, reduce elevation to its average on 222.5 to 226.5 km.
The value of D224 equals 1.45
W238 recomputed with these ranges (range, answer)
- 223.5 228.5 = 1.47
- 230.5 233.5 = 1.29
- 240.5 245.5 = 1.27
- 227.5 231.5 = 1.37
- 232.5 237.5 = 1.19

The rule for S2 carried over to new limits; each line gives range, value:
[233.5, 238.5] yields 0.989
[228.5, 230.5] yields 1.33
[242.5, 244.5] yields 1.15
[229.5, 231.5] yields 1.31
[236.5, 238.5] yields 0.915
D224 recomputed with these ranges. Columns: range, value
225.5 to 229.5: 1.38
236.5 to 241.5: 0.923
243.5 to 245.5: 1.23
